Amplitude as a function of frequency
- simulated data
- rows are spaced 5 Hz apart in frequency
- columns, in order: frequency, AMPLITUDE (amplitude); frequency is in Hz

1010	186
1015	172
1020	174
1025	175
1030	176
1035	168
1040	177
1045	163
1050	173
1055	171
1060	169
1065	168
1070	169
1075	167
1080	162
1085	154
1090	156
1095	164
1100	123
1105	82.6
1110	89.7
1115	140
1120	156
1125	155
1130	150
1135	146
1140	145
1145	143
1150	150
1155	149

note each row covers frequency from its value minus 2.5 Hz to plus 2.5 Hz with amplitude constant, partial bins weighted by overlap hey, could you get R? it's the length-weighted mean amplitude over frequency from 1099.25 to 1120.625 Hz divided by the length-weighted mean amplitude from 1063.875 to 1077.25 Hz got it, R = 0.7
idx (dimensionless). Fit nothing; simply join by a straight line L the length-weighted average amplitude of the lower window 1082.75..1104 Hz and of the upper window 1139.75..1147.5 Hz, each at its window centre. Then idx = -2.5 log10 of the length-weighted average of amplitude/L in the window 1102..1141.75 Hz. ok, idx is 0.09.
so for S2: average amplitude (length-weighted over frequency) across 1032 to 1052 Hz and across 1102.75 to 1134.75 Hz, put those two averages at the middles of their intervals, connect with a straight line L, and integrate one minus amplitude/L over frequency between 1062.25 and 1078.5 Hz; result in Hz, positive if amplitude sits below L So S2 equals -1.27 Hz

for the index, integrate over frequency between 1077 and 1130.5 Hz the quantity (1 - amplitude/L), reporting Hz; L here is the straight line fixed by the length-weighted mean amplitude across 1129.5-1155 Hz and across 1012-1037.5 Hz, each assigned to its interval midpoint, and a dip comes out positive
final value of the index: 5.6 Hz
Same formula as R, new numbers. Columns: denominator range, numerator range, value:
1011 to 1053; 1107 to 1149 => 0.81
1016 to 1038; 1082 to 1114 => 0.75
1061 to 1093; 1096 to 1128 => 0.78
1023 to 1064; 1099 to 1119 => 0.65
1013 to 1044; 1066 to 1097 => 0.94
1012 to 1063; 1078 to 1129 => 0.80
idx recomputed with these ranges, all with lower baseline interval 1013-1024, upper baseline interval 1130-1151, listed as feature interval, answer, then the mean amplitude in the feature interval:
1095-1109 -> 0.35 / 112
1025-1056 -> -0.02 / 172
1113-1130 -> 0.00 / 151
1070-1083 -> -0.03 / 165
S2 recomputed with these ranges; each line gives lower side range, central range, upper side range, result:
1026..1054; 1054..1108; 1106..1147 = 1.5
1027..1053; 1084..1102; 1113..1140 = 0.9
